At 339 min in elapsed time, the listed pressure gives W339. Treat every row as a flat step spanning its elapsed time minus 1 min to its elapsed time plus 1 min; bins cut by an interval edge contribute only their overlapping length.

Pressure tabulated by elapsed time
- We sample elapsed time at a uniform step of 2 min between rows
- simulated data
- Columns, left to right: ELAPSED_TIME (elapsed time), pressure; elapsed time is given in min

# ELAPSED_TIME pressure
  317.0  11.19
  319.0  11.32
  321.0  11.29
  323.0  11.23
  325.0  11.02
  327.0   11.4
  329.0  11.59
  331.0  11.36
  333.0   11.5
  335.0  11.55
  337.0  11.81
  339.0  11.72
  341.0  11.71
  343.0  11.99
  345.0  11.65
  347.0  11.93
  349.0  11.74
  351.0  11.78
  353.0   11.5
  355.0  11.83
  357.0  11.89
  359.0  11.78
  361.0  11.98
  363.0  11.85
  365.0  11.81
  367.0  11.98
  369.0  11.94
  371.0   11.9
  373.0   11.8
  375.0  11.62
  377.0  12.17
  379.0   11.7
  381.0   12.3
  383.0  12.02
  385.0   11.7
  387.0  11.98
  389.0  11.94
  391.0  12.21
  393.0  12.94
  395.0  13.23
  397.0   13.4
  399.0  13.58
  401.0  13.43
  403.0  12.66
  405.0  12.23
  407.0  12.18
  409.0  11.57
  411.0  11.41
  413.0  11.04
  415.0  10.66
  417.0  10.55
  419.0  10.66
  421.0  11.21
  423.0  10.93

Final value 11.72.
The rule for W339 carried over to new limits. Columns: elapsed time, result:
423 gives 10.93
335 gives 11.55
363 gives 11.85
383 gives 12.02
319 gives 11.32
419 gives 10.66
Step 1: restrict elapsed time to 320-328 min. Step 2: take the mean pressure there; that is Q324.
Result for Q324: 11.2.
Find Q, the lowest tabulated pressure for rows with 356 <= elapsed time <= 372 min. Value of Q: 11.78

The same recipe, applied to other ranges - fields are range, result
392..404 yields 12.66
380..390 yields 11.7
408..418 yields 10.55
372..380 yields 11.62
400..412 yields 11.41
